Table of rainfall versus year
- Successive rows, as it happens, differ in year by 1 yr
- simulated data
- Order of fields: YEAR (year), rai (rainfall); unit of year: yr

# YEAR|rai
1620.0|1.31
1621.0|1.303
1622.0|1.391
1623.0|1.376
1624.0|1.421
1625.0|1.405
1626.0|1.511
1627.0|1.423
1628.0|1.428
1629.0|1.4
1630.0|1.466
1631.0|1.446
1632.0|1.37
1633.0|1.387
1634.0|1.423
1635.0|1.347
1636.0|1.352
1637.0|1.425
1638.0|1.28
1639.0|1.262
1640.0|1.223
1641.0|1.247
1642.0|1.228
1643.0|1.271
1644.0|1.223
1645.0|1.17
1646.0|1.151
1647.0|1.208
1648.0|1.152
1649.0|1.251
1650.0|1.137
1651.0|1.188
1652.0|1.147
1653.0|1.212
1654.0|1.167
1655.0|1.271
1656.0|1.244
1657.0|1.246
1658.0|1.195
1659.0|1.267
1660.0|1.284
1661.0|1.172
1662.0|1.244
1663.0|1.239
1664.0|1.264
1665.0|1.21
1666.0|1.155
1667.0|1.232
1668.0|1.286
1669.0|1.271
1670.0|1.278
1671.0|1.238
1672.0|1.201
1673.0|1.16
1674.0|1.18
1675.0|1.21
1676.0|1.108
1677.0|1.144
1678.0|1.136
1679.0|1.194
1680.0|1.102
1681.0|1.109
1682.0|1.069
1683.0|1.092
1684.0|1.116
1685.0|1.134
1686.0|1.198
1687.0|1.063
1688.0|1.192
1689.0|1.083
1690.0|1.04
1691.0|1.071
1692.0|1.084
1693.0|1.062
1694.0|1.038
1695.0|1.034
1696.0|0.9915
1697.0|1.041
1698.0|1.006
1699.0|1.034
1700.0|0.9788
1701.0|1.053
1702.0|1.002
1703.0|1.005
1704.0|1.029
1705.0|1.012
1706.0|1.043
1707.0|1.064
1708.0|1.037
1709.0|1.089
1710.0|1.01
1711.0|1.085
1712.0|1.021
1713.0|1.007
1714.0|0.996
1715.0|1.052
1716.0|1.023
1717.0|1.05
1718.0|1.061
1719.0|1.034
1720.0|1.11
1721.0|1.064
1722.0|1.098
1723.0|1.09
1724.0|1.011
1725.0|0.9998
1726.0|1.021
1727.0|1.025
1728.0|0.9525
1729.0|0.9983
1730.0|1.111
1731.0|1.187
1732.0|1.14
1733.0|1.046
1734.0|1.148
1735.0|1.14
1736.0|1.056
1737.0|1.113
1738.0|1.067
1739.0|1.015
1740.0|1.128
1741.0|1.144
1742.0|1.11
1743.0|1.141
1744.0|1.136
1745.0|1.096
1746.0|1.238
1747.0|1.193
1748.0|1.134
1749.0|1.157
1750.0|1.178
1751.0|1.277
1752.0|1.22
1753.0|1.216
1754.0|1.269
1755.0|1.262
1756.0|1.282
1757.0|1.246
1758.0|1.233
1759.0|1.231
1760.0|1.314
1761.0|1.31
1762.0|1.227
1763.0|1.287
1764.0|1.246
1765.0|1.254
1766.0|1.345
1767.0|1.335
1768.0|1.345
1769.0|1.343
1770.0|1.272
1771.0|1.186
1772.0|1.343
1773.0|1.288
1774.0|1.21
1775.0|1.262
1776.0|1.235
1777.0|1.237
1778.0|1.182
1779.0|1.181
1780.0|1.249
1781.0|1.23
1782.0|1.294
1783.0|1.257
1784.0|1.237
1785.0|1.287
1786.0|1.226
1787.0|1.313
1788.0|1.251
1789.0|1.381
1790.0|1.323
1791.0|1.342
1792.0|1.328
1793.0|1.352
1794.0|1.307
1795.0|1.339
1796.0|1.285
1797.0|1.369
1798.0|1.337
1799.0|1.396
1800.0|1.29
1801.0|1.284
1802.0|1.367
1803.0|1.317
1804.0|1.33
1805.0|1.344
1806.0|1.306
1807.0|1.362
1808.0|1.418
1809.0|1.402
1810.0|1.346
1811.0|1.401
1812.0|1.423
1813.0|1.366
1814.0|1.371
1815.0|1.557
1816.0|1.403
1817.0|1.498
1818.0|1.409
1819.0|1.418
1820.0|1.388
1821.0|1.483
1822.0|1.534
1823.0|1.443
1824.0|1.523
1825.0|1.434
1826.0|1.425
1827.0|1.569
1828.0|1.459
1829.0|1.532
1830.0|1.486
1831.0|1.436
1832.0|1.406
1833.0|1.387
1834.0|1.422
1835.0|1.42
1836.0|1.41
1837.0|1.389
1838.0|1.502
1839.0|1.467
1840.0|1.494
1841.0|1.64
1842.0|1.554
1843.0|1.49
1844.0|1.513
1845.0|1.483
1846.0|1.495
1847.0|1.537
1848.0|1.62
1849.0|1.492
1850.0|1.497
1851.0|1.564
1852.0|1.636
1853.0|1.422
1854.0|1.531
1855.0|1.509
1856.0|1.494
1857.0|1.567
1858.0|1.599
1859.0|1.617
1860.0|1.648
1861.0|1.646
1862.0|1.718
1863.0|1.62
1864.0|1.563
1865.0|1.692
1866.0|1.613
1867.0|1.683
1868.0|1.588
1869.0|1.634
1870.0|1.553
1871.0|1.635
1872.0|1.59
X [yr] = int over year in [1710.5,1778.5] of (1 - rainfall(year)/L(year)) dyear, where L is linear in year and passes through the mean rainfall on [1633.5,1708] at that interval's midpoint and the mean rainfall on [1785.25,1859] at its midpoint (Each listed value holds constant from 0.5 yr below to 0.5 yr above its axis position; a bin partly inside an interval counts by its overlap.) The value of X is 7.18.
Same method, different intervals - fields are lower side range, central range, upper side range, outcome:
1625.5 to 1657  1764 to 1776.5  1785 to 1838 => 0.8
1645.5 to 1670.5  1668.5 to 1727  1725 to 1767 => 5.6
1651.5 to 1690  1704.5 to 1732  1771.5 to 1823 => 4.3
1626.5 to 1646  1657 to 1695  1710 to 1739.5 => 1.4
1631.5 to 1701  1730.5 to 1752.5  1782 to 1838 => 2.6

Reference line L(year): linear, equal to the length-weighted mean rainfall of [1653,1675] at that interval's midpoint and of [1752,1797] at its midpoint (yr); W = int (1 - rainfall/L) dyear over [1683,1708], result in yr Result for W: 3.7 yr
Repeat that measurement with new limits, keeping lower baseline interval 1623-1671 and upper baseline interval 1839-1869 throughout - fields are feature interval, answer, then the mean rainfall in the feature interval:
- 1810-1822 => 0.69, 1.43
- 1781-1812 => 3.39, 1.33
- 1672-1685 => 1.84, 1.14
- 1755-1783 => 3.58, 1.27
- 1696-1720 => 5.86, 1.03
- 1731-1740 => 1.96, 1.1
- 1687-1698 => 2.32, 1.06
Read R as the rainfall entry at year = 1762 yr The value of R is 1.227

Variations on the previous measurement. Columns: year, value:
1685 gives 1.134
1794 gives 1.307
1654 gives 1.167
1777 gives 1.237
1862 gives 1.718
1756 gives 1.282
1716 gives 1.023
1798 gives 1.337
